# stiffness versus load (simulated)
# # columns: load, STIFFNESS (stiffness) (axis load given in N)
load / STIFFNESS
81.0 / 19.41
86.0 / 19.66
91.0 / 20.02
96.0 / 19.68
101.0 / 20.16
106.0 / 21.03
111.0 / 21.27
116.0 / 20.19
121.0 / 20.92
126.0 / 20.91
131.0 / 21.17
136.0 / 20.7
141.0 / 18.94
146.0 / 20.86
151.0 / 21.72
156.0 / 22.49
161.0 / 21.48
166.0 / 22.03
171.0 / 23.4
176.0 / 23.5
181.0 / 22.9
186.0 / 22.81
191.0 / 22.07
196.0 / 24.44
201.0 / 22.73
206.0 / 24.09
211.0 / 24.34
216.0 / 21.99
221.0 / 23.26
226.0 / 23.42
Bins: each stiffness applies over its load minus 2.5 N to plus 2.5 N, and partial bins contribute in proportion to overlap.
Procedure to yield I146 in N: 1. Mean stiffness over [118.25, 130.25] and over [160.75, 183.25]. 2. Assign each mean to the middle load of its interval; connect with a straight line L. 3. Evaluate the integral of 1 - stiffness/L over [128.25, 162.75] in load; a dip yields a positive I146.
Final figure 1.1 N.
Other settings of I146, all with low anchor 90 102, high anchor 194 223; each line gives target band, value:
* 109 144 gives 0.5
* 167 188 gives -0.6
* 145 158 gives -0.1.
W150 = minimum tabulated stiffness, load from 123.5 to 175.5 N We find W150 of 18.94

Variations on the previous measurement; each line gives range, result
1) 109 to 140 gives 20.19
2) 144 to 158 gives 20.86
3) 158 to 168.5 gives 21.48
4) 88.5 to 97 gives 19.68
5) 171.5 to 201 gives 22.07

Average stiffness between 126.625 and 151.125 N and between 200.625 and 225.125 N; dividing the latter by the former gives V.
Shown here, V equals 1.13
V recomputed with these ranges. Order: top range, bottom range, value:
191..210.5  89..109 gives 1.17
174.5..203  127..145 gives 1.13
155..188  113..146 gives 1.10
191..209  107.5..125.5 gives 1.13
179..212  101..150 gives 1.13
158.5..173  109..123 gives 1.07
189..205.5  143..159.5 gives 1.08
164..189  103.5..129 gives 1.10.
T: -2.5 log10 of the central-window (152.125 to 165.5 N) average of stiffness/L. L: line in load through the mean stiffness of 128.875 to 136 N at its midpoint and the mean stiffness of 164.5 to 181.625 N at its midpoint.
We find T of 0.02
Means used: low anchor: 21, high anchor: 23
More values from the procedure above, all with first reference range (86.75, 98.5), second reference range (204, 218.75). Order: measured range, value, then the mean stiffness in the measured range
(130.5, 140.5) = 0.03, 20.5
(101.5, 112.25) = -0.04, 21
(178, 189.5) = -0.01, 22.8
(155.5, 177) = -0.02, 22.5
